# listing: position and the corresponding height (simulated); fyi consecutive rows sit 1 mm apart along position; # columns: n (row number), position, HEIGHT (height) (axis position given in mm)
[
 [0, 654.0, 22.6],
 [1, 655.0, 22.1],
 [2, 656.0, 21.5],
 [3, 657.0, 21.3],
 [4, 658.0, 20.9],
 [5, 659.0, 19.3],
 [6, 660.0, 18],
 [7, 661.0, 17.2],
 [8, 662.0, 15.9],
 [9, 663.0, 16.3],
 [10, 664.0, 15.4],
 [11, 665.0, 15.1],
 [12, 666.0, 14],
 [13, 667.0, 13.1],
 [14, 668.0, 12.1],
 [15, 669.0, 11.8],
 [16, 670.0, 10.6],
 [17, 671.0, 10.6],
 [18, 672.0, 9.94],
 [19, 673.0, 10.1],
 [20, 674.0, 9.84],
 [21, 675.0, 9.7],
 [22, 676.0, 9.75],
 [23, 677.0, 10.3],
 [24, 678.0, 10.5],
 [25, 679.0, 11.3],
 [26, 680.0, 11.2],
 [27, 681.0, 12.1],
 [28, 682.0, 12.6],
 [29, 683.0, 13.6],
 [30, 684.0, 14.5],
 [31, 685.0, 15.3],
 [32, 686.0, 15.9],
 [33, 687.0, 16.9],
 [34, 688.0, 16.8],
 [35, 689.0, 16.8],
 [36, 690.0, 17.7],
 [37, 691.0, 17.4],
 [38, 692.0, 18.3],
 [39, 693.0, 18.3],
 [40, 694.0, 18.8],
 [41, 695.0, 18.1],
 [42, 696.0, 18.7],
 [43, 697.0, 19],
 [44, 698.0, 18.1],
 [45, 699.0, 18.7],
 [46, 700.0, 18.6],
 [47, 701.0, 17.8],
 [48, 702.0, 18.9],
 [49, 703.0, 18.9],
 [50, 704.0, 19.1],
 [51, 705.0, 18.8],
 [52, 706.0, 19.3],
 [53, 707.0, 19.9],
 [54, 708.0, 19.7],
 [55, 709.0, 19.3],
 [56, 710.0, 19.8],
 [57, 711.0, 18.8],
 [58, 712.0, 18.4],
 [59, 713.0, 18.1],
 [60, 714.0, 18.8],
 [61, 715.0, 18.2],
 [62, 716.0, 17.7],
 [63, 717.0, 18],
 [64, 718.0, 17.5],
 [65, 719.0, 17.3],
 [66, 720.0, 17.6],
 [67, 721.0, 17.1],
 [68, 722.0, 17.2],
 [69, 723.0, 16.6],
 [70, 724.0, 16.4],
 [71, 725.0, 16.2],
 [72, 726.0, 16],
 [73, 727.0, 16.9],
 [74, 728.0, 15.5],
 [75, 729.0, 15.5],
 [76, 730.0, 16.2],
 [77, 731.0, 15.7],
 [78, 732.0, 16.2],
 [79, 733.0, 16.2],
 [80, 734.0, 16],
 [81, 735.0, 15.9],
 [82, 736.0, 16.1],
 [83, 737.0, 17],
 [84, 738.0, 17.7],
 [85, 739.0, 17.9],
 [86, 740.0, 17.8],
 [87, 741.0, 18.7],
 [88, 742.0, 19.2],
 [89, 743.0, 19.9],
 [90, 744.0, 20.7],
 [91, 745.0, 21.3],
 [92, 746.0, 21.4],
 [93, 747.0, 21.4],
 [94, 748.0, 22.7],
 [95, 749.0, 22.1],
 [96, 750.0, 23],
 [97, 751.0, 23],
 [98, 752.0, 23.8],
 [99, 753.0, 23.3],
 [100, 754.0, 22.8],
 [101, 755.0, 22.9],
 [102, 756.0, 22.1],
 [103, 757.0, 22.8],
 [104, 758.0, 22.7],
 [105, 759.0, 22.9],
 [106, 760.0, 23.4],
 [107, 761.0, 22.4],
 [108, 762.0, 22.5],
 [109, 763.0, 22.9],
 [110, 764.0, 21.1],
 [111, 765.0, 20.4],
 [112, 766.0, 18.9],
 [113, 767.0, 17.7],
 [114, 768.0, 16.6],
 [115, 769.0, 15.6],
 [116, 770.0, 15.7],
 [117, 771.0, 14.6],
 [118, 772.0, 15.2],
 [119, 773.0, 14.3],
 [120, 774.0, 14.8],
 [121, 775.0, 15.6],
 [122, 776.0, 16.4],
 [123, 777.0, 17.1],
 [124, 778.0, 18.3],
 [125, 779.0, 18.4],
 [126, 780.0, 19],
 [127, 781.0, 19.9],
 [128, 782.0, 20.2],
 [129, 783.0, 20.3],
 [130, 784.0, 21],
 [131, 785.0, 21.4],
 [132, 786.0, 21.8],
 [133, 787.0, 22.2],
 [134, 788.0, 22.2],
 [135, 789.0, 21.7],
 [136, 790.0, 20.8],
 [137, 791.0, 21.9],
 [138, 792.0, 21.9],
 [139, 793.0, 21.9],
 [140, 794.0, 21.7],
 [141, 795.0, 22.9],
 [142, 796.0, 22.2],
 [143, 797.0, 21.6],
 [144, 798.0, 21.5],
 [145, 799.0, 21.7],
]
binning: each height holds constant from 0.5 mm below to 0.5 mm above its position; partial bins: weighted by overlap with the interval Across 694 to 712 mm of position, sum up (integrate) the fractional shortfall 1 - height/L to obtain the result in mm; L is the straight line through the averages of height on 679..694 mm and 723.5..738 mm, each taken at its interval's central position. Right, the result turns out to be -3.6 mm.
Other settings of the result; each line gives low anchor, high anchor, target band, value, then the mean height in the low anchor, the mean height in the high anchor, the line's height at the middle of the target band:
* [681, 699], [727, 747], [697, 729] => -1.47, 16.8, 17.7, 17.2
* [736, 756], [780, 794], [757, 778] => 2.38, 20.8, 21.3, 21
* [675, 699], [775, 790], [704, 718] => -2.03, 15.3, 19.9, 16.4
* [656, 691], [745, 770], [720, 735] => 2.03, 14.2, 21.5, 18.9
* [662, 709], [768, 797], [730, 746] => -0.35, 15.3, 19.2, 17.4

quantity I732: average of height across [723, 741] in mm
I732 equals 16.5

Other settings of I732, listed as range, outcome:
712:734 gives 16.9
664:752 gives 16.7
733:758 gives 20.4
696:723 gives 18.5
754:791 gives 19.7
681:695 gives 16.3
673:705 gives 15.6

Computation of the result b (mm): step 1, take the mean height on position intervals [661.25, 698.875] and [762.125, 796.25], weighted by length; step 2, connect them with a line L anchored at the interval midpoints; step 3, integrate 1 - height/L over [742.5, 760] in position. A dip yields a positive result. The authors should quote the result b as -4.3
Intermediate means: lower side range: 14.3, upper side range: 19.3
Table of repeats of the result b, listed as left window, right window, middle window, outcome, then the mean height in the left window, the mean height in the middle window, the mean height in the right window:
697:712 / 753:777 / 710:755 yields 1.4 mm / 19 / 18.6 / 19.4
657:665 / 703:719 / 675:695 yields 3.9 mm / 17.7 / 14.6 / 18.7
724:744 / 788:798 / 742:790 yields -1.8 mm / 17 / 20.2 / 21.8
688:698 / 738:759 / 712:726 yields 1.6 mm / 18.1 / 17.4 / 21.4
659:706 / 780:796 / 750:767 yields -2.3 mm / 15.1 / 22.2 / 21.4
